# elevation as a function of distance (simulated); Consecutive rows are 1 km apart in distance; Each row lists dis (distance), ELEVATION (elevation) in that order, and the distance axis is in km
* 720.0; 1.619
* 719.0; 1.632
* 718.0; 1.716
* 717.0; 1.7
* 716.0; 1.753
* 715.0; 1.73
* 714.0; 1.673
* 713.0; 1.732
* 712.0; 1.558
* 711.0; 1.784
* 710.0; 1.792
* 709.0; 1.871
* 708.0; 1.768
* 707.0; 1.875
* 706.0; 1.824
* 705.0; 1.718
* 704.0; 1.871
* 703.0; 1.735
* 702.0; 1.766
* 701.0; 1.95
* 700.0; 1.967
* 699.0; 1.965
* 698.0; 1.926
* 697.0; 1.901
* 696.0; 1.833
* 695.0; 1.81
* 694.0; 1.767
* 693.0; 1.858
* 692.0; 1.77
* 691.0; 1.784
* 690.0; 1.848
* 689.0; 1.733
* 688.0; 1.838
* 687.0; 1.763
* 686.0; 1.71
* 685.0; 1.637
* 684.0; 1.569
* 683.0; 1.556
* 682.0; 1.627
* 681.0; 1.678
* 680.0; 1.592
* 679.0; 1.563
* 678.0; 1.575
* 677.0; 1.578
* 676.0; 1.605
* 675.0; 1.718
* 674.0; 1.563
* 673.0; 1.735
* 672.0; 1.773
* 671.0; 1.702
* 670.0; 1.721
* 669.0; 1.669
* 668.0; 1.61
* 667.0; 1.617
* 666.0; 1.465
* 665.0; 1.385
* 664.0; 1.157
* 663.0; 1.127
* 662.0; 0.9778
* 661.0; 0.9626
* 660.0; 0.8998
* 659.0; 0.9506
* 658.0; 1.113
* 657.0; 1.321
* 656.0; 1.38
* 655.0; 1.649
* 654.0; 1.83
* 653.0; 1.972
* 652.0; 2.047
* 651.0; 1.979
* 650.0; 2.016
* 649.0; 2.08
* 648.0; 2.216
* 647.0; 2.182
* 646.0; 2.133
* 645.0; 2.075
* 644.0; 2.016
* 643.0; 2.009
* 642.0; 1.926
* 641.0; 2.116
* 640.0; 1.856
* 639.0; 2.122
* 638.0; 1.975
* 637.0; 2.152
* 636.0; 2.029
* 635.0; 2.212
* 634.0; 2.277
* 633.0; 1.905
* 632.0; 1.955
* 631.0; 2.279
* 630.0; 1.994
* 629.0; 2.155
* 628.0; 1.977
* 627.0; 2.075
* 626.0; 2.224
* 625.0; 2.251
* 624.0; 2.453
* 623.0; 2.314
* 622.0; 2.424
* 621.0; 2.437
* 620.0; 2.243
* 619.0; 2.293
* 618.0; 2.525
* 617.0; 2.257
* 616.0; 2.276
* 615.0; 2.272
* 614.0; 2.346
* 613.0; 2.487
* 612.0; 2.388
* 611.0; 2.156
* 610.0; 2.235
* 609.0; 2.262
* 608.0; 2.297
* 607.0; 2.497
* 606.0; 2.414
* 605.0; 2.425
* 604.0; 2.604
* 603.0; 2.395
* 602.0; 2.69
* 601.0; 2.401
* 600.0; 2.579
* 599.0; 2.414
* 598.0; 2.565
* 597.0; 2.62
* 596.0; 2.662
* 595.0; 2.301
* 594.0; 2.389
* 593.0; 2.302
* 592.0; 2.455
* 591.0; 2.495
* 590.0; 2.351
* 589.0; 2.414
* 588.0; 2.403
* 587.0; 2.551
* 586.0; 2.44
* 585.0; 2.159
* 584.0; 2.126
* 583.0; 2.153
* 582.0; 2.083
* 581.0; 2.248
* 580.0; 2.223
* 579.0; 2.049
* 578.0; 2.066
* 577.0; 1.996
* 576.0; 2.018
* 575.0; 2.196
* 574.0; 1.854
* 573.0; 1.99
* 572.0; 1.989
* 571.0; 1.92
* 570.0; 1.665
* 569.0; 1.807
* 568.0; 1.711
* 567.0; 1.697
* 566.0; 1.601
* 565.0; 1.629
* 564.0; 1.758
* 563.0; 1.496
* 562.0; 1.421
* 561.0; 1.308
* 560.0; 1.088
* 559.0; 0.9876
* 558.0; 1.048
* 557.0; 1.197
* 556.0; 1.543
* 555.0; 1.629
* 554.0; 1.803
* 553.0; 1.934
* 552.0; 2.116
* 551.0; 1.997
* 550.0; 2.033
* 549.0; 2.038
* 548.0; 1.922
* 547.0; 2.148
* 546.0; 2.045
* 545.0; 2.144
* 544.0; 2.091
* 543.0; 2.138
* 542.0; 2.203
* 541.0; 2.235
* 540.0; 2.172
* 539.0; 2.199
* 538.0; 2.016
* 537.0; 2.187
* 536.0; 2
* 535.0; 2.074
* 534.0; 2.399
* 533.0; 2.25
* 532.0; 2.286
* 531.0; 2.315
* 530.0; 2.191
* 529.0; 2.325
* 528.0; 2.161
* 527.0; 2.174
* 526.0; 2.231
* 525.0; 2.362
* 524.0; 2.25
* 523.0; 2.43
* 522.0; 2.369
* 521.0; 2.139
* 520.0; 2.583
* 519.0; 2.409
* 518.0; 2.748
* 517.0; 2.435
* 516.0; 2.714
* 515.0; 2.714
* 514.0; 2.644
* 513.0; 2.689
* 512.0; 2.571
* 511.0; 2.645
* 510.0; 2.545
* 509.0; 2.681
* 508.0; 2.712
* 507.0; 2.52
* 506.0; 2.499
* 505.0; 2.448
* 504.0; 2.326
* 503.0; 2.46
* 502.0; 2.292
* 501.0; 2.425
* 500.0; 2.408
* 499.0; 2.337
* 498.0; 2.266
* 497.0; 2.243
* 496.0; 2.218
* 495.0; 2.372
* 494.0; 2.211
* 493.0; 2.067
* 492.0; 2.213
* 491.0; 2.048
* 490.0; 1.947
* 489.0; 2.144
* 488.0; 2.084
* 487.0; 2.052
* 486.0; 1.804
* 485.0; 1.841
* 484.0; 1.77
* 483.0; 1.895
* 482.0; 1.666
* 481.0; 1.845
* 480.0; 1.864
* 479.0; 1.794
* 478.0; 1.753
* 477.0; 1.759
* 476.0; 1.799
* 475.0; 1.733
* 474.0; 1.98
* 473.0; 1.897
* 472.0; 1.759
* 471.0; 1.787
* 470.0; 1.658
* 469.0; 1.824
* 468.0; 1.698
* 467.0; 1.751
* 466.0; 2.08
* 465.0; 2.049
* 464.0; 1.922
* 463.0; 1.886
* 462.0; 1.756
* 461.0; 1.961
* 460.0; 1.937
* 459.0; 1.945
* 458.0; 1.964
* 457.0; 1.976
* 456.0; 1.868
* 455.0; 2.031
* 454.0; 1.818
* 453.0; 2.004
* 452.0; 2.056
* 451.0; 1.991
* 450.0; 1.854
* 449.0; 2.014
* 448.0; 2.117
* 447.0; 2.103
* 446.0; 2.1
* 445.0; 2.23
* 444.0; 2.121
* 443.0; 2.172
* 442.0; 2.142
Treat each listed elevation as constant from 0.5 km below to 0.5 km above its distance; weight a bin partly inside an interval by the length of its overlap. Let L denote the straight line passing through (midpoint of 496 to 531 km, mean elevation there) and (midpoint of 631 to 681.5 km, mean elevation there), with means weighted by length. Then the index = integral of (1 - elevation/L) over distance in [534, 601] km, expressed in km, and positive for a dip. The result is 4.14 km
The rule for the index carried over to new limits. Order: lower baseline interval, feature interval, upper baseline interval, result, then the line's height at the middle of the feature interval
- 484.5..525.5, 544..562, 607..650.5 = 4.61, 2.29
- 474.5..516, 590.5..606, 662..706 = -4.53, 1.92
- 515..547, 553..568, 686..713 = 4.95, 2.19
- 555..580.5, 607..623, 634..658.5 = -4.27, 1.84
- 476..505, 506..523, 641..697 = -4.55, 2.02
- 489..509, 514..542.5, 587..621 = 0.40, 2.35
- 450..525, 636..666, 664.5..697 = 0.71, 1.75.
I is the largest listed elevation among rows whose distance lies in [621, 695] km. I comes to 2.453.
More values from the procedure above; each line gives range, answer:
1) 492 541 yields 2.748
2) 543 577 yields 2.196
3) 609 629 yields 2.525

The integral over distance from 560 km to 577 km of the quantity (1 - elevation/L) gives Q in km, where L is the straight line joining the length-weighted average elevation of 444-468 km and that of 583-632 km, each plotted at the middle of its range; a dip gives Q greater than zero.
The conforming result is 3.9 km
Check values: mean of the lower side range 1.97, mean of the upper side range 2.35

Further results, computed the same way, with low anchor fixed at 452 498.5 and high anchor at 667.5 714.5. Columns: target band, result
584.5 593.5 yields -2.8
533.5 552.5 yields -2.4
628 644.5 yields -2.5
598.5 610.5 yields -4.1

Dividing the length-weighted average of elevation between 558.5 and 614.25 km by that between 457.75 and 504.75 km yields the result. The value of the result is 1.1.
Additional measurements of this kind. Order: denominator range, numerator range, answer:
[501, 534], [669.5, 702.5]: 0.71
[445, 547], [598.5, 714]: 0.89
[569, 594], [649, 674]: 0.70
